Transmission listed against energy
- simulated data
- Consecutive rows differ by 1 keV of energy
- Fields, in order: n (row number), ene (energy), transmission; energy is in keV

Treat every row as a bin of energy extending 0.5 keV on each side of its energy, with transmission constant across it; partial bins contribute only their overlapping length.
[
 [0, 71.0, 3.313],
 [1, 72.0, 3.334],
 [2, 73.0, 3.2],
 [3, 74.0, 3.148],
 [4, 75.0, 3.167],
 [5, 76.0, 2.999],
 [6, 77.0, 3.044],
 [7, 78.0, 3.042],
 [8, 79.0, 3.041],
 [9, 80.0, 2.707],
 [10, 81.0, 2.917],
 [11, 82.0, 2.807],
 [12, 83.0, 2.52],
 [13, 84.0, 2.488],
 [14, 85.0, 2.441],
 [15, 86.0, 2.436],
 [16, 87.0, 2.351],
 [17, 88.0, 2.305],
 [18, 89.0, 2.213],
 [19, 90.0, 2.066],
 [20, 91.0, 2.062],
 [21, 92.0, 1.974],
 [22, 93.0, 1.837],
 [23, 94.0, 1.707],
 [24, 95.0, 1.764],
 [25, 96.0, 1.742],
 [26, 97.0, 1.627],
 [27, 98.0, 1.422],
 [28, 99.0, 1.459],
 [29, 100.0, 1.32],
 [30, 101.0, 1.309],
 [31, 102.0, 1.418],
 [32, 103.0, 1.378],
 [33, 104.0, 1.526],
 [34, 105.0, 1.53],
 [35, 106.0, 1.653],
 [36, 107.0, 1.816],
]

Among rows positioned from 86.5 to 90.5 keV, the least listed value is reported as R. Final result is 2.066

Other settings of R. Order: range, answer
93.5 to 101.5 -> 1.309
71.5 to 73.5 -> 3.2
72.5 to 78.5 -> 2.999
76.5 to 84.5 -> 2.488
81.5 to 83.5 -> 2.52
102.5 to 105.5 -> 1.378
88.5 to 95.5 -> 1.707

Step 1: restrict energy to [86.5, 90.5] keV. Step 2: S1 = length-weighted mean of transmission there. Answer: 2.23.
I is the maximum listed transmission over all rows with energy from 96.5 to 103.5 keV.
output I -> 1.627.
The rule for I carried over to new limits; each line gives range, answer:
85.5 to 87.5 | 2.436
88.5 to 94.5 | 2.213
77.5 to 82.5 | 3.042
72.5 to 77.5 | 3.2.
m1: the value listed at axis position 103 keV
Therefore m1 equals 1.378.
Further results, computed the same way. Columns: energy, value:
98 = 1.422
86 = 2.436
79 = 3.041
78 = 3.042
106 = 1.653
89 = 2.213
